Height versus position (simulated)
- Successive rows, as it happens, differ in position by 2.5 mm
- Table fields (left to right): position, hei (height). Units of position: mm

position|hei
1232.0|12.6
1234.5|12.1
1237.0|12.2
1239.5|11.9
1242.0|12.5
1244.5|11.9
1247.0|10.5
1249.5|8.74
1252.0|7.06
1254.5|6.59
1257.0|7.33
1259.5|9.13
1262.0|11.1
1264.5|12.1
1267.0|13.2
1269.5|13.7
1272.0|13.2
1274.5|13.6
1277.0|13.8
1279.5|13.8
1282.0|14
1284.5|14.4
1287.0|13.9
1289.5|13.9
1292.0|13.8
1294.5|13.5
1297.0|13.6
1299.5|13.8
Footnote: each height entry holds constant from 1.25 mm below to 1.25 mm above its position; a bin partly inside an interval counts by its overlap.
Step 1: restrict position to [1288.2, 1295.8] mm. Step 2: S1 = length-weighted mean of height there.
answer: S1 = 13.7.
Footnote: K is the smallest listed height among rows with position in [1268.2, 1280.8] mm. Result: 13.2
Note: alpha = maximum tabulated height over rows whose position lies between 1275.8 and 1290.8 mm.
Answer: 14.4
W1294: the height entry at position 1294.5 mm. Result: 13.5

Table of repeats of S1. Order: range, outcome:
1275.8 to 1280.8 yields 13.8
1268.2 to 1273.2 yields 13.4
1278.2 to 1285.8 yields 14.1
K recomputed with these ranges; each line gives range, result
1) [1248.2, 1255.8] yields 6.59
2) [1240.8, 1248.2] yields 10.5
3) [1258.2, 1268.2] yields 9.13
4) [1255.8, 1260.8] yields 7.33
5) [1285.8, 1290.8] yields 13.9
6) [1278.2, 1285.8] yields 13.8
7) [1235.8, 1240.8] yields 11.9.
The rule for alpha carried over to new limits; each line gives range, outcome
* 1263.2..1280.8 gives 13.8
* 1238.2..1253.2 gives 12.5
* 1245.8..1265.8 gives 12.1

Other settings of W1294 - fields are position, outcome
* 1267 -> 13.2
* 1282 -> 14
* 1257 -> 7.33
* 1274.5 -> 13.6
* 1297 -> 13.6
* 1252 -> 7.06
